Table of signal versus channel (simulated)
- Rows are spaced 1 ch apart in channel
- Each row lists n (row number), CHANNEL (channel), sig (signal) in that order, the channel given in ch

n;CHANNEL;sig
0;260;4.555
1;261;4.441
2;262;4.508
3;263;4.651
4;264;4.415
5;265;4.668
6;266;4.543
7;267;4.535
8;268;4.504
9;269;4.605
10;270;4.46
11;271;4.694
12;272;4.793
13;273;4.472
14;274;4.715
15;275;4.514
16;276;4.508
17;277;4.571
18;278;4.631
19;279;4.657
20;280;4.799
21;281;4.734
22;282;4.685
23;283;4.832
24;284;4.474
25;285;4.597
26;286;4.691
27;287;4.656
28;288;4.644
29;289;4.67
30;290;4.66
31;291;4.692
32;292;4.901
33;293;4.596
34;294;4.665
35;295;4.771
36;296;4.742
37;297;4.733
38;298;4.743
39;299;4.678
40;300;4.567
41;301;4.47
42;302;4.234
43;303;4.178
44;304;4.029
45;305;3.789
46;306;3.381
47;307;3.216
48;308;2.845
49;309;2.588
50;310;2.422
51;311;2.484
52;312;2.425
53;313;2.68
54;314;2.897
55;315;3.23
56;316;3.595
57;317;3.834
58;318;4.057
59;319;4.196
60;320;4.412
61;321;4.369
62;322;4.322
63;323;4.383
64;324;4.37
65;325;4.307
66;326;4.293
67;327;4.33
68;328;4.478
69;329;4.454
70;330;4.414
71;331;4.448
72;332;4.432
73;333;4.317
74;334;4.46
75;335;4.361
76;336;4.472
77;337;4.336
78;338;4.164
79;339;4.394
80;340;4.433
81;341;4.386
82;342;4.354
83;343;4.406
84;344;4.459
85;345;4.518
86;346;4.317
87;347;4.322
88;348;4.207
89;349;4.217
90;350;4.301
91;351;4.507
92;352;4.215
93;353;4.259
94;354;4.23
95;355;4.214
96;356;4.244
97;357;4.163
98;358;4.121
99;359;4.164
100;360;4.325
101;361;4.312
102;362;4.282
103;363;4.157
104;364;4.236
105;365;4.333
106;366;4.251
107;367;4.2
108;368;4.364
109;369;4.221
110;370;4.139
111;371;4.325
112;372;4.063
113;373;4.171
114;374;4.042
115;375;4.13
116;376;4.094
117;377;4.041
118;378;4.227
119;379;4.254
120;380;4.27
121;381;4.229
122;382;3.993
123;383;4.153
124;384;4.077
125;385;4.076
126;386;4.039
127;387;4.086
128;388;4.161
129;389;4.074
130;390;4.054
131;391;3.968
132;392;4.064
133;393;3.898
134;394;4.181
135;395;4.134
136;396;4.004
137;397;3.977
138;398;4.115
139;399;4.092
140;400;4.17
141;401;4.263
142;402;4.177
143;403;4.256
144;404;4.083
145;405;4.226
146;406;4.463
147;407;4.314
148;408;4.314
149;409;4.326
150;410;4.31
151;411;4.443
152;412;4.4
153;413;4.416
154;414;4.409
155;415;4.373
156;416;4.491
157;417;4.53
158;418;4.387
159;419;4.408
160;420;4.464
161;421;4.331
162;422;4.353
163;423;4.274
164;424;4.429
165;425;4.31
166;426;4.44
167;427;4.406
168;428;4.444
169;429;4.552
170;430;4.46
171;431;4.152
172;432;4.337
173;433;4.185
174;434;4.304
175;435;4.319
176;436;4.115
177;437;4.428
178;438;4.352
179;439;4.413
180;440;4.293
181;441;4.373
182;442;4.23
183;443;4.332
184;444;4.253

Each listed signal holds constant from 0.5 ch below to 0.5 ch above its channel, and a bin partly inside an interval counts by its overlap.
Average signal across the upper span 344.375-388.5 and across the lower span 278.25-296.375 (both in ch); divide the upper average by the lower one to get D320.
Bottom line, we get 0.9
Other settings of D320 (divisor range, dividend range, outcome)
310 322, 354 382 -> 1.21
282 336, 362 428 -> 1.02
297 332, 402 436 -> 1.12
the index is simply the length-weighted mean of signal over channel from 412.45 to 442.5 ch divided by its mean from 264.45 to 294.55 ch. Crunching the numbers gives 0.94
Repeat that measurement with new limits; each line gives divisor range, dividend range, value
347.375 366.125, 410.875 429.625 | 1.04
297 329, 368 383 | 1.09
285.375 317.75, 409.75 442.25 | 1.10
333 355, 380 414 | 0.96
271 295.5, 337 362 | 0.92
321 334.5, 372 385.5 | 0.94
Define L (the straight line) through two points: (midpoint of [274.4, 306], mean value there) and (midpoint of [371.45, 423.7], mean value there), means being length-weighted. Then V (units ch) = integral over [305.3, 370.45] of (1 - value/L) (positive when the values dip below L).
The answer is 5.0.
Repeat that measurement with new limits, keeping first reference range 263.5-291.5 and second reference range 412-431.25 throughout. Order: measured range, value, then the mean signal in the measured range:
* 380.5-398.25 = 1.5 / 4.07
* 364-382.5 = 1.2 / 4.19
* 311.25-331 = 2.7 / 3.94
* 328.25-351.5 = 0.8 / 4.38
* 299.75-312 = 3.0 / 3.45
